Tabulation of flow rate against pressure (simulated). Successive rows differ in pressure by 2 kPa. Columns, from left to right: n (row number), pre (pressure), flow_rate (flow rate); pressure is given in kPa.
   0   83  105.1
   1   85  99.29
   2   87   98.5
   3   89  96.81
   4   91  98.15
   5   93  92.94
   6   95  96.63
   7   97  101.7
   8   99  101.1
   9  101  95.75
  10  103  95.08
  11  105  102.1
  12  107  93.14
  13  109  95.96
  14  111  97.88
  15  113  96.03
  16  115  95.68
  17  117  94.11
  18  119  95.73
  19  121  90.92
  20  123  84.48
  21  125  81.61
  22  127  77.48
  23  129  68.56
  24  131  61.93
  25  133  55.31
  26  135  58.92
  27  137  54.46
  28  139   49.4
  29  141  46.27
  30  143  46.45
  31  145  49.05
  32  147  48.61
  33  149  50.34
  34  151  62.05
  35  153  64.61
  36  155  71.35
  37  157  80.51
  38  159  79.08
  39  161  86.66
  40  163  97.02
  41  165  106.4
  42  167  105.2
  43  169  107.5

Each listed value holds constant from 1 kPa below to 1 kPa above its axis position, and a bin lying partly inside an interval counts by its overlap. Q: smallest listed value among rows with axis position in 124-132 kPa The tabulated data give 61.93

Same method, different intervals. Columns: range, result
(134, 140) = 49.4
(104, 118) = 93.14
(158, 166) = 79.08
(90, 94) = 92.94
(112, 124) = 84.48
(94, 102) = 95.75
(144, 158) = 48.61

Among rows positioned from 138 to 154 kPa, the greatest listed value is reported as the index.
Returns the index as 64.61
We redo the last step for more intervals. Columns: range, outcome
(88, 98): 101.7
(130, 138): 61.93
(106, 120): 97.88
